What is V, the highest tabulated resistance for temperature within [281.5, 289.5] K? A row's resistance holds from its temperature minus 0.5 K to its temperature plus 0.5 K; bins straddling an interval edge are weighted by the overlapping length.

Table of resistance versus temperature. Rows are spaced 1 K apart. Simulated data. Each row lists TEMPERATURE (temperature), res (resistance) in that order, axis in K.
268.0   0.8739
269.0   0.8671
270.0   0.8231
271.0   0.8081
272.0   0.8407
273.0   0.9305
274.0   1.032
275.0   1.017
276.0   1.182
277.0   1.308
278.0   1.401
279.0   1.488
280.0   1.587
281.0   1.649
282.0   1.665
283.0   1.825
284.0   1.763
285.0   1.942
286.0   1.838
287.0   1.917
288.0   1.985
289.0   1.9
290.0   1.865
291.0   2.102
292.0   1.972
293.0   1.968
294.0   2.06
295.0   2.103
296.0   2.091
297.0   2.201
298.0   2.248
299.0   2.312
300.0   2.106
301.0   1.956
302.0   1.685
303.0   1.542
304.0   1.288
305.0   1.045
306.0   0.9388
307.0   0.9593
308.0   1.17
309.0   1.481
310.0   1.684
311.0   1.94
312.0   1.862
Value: 1.985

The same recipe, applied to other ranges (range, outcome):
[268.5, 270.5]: 0.8671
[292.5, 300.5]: 2.312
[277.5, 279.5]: 1.488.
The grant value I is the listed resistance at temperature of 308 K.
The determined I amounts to 1.17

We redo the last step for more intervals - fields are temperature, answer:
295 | 2.103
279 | 1.488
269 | 0.8671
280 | 1.587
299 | 2.312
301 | 1.956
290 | 1.865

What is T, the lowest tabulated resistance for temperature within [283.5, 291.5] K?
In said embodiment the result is 1.763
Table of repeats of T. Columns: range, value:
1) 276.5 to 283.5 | 1.308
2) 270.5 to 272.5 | 0.8081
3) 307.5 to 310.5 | 1.17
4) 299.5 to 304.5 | 1.288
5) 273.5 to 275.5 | 1.017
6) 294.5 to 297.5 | 2.091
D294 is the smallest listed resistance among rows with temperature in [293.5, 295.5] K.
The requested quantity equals 2.06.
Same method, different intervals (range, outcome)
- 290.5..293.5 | 1.968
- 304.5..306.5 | 0.9388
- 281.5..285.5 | 1.665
